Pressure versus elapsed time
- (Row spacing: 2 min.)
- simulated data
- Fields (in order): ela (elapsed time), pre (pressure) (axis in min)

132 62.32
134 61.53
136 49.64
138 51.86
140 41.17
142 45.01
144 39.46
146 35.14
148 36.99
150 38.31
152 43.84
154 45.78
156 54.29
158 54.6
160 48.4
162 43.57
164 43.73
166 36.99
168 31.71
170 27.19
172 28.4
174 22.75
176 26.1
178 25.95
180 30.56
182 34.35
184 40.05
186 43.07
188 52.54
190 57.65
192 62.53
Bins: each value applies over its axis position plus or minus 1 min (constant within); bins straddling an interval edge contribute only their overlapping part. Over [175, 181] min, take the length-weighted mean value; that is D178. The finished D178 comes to 27.5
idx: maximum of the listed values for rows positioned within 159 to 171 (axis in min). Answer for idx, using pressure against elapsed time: 48.4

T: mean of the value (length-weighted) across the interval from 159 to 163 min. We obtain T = 46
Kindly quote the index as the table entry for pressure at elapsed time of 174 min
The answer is 22.75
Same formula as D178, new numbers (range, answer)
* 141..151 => 39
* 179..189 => 40.1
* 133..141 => 51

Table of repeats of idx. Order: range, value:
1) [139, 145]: 45.01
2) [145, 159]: 54.6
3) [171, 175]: 28.4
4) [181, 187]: 43.07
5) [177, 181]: 30.56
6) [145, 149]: 36.99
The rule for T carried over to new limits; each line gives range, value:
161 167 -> 41.4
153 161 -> 50.8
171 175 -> 25.6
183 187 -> 41.6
